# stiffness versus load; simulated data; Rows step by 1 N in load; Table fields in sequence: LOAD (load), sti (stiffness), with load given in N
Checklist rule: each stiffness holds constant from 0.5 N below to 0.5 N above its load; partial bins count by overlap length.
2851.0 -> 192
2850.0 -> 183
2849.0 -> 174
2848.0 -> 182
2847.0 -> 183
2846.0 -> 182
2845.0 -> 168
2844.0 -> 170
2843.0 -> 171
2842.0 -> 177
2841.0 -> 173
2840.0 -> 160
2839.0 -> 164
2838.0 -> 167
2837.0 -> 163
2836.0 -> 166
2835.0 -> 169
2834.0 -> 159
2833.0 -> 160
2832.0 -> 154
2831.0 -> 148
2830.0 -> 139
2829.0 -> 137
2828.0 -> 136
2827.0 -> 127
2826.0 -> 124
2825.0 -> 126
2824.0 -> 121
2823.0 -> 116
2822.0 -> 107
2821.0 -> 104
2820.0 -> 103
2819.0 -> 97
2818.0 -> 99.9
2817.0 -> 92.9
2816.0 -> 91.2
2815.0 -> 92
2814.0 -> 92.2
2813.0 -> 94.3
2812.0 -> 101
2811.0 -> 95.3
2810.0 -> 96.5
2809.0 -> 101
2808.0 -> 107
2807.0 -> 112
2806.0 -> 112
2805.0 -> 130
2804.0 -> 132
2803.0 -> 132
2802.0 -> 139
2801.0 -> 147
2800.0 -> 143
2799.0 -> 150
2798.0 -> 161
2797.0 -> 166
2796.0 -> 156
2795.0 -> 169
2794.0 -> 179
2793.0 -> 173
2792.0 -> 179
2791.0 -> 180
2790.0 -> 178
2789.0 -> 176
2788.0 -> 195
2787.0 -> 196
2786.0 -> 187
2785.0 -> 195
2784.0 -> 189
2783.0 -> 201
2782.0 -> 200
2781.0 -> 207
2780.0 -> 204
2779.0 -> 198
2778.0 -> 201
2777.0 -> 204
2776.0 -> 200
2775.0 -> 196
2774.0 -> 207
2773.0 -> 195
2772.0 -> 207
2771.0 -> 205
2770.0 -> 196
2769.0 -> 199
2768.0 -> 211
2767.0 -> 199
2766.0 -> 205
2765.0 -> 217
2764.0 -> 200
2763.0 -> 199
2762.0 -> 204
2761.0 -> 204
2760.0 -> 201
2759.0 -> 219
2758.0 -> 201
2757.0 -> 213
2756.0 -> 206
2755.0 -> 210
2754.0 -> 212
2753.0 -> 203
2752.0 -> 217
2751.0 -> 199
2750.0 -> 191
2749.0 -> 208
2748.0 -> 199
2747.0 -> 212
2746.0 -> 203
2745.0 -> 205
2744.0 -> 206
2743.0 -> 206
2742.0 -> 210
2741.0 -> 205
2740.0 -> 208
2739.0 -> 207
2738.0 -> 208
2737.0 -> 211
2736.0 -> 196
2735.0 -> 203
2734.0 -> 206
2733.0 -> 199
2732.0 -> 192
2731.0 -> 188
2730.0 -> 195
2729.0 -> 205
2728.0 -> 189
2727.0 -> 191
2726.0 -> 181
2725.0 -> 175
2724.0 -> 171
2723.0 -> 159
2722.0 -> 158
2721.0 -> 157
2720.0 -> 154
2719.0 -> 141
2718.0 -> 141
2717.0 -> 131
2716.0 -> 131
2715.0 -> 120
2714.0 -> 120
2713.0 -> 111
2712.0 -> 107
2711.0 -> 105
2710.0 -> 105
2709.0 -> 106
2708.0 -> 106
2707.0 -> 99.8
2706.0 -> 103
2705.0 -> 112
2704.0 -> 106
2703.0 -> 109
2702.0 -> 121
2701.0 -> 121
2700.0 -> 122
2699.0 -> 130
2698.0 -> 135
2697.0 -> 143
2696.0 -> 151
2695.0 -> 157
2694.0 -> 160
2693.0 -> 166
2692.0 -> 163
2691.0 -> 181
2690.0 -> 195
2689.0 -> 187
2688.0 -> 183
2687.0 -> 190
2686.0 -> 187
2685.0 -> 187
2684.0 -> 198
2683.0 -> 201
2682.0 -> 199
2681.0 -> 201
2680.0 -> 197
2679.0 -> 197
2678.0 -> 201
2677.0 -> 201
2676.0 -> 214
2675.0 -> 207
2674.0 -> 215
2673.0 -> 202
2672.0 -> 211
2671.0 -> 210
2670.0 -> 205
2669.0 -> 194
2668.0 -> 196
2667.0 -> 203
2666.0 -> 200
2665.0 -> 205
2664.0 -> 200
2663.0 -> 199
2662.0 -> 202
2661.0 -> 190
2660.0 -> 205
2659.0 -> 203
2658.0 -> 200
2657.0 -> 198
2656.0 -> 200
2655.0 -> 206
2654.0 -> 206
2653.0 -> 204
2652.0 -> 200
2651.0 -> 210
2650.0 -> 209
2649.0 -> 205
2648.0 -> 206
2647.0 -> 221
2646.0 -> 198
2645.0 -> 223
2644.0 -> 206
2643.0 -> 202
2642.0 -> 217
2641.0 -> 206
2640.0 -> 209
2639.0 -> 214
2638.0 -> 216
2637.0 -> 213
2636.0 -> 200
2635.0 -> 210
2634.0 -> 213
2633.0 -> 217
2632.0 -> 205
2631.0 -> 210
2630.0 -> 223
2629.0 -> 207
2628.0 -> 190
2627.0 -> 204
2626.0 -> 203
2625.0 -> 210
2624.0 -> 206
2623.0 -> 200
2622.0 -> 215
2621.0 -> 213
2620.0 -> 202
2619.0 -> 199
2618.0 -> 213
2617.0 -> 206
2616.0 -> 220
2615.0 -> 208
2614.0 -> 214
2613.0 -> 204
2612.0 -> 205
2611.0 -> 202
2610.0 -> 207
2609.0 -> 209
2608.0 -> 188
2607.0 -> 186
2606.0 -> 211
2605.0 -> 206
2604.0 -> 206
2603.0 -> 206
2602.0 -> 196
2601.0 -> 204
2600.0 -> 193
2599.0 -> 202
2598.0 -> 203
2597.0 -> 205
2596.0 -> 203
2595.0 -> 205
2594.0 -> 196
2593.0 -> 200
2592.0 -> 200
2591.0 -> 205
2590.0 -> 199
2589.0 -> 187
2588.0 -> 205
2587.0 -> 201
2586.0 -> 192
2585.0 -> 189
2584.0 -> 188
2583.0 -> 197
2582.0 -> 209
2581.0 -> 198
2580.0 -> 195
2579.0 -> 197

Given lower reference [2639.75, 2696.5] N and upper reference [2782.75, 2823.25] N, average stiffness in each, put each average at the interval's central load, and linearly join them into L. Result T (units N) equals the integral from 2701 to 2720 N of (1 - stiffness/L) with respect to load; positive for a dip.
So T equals 6.6 N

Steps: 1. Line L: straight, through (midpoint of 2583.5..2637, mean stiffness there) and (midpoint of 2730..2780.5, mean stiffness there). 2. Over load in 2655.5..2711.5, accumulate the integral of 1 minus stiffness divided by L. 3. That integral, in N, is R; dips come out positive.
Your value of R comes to 8.5 N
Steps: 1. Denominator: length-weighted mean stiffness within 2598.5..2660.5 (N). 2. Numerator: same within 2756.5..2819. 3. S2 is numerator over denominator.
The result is 0.81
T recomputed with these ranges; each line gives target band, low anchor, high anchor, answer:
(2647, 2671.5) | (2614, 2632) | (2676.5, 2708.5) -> -2.7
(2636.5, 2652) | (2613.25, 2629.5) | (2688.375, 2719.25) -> -2.0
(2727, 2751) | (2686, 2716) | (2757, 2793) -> -4.9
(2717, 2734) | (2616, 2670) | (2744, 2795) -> 2.3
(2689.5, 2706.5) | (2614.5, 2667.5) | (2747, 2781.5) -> 5.4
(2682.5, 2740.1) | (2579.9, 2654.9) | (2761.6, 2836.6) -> 7.0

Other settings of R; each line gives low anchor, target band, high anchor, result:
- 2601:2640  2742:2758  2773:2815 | -3.17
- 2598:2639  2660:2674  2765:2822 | -0.65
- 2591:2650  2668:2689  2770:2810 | -0.57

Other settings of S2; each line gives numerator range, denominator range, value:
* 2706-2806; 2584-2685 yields 0.88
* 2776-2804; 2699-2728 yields 1.35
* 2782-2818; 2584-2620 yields 0.71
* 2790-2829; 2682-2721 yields 0.89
